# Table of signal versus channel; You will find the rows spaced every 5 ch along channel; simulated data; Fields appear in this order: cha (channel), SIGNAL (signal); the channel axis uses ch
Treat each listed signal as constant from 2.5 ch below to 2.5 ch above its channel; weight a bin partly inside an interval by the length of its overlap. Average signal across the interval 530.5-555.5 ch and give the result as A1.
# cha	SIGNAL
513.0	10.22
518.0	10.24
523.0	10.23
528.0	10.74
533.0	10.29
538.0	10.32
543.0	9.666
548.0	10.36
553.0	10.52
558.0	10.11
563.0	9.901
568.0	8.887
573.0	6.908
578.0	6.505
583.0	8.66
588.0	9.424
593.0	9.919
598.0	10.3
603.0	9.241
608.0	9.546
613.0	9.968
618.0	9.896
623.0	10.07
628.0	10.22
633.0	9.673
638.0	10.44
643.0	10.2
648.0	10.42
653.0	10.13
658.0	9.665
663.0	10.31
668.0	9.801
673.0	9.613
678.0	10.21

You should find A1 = 10.2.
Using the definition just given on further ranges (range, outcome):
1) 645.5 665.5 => 10.1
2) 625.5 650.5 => 10.2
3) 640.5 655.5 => 10.2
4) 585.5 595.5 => 9.67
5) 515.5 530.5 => 10.4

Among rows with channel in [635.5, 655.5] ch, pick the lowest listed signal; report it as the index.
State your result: 10.13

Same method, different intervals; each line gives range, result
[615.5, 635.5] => 9.673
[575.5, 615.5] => 6.505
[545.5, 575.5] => 6.908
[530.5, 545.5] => 9.666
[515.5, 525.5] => 10.23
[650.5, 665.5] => 9.665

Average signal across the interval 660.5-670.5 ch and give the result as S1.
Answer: 10.1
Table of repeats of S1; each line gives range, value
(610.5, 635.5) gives 9.97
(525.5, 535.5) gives 10.5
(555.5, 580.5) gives 8.46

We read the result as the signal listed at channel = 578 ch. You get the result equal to 6.505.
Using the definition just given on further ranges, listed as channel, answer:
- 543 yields 9.666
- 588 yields 9.424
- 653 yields 10.13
